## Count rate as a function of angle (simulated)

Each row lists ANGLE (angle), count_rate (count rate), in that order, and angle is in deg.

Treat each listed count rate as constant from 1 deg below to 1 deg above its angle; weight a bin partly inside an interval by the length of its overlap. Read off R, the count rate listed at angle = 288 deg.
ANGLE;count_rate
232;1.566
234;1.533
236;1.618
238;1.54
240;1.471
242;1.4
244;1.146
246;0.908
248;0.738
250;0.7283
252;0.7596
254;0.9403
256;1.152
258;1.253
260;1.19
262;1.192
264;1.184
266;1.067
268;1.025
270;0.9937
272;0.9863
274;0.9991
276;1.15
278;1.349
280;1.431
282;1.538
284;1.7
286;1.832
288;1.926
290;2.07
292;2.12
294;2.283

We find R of 1.926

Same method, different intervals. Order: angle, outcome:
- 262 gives 1.192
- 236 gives 1.618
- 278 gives 1.349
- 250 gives 0.7283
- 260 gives 1.19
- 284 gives 1.7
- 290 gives 2.07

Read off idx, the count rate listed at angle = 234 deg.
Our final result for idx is 1.533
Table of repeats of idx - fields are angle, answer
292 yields 2.12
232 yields 1.566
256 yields 1.152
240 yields 1.471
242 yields 1.4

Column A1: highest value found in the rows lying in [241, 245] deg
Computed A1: 1.4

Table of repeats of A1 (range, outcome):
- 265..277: 1.15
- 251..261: 1.253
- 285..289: 1.926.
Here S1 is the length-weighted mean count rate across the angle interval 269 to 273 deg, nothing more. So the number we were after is 0.99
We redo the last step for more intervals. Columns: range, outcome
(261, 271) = 1.09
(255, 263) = 1.2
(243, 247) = 1.03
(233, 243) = 1.51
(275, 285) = 1.43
